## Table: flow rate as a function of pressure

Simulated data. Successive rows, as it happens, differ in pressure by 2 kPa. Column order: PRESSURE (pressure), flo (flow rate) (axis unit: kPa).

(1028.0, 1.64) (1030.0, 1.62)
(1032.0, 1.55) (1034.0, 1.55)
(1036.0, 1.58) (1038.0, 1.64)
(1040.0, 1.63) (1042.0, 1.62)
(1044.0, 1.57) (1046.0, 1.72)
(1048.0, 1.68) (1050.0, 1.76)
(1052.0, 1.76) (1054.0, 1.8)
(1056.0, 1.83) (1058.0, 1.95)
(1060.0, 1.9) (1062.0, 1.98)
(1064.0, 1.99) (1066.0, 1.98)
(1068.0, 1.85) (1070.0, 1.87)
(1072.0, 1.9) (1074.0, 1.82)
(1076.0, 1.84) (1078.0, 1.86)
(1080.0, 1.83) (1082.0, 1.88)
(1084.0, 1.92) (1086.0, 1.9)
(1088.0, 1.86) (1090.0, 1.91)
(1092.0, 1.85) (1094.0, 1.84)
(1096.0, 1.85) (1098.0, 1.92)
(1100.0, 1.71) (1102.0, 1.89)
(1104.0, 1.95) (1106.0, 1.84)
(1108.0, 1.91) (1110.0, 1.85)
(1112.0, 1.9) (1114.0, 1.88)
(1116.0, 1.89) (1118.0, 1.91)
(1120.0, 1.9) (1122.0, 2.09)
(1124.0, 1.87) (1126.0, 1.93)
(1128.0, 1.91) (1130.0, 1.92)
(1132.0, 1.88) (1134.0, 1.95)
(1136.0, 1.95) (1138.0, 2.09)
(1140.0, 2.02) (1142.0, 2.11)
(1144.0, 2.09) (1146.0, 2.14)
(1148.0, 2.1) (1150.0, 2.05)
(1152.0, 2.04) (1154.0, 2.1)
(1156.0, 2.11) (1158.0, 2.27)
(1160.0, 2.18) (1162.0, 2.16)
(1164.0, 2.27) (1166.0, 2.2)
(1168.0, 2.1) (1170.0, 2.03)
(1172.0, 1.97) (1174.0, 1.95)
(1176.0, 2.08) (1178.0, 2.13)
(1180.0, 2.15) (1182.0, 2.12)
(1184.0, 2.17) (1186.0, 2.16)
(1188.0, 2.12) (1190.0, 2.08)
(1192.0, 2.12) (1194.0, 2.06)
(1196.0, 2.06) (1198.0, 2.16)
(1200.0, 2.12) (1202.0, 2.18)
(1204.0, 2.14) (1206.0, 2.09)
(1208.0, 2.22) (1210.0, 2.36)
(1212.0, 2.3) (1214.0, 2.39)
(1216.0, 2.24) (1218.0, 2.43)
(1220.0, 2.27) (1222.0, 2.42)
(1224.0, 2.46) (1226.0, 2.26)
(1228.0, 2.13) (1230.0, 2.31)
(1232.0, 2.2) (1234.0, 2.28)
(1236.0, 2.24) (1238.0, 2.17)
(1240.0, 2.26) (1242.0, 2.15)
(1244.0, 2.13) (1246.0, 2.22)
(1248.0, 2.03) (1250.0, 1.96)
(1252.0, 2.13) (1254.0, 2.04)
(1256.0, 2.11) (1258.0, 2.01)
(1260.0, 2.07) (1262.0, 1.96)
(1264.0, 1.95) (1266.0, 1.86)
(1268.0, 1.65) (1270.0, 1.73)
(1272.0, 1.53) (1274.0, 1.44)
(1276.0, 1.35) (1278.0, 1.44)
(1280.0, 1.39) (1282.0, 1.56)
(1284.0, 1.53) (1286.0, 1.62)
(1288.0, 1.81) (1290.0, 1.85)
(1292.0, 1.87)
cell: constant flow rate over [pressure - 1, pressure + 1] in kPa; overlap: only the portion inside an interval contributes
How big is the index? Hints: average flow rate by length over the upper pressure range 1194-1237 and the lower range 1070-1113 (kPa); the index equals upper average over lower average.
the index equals 1.2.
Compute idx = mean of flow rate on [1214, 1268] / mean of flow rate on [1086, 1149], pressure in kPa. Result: 1.1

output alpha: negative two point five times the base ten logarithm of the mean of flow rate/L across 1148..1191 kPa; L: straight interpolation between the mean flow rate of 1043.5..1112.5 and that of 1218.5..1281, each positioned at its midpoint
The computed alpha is -0.10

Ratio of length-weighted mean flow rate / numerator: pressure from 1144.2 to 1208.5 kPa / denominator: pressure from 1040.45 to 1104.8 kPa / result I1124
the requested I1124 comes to 1.15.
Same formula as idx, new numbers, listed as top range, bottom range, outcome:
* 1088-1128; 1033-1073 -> 1.06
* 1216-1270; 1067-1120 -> 1.14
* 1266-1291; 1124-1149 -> 0.79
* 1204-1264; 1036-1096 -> 1.21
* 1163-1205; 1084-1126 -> 1.12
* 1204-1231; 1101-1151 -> 1.17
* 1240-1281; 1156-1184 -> 0.88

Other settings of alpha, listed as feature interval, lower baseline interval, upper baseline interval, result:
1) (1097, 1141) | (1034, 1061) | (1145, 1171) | 0.04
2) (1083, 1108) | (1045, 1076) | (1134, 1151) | 0.04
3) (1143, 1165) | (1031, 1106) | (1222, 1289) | -0.14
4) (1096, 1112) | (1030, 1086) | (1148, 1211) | 0.03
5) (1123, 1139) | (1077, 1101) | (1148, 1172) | 0.05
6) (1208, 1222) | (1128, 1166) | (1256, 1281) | -0.24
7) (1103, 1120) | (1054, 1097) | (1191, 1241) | 0.05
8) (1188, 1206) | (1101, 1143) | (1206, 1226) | 0.07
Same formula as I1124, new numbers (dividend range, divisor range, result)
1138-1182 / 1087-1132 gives 1.11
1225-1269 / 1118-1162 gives 1.03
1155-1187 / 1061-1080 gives 1.12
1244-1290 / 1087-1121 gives 0.96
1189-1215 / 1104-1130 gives 1.14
